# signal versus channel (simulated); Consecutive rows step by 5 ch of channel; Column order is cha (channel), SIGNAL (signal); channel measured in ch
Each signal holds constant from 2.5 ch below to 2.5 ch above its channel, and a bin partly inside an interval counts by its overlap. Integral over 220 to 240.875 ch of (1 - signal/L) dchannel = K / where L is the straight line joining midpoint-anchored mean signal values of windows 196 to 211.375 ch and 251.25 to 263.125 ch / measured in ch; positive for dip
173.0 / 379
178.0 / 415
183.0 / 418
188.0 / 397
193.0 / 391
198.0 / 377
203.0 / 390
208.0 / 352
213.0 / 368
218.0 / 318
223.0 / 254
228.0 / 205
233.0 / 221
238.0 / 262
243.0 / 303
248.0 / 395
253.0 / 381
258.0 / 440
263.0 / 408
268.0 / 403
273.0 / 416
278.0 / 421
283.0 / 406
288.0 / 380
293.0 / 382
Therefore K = 8.2 ch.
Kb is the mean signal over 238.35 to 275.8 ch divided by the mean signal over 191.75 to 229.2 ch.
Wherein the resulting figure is 1.15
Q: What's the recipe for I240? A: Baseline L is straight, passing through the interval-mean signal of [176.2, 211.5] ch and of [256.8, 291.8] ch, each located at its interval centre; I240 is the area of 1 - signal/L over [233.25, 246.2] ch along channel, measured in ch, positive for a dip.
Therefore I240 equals 4.0 ch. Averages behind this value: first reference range 390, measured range 278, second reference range 408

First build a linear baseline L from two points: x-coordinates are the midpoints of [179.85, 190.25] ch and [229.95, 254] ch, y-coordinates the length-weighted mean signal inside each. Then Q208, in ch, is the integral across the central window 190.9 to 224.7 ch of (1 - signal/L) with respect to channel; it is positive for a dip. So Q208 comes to 1.5 ch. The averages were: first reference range 408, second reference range 306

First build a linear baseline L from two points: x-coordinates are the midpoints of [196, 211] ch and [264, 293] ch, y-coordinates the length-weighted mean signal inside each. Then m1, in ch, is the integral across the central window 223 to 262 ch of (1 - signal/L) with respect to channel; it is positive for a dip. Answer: 7.5 ch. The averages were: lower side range 373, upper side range 403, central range 315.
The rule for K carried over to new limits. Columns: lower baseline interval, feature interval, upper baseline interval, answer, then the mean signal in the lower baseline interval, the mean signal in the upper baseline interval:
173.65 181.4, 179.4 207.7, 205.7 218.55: -0.9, 407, 350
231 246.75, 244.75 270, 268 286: -4.7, 274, 412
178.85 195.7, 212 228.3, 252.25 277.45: 4.7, 403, 412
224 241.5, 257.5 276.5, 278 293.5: -4.3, 236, 395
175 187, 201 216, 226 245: -1.8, 412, 247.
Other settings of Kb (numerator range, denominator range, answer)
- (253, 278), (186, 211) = 1.09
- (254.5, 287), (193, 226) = 1.20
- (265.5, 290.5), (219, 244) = 1.62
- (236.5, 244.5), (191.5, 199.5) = 0.74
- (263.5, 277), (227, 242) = 1.72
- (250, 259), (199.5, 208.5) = 1.08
